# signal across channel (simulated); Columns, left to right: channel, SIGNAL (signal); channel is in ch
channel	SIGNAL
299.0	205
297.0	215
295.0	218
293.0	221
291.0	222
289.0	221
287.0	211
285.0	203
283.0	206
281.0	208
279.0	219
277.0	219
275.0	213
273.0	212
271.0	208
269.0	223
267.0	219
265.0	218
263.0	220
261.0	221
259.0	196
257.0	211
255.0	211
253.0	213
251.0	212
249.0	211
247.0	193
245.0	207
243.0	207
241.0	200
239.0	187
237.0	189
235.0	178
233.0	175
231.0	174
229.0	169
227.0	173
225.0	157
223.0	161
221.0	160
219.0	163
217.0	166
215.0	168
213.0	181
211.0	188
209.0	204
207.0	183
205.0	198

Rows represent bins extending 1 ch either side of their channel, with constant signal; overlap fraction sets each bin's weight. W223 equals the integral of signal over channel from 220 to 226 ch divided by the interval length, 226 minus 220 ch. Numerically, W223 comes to 159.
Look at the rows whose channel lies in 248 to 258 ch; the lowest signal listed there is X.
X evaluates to 211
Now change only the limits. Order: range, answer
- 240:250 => 193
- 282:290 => 203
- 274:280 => 213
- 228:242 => 169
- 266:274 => 208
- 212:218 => 166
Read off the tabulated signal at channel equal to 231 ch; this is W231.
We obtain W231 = 174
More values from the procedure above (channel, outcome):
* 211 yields 188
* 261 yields 221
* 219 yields 163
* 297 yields 215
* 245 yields 207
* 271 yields 208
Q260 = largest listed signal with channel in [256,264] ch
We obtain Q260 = 221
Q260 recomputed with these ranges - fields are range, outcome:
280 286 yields 208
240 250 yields 211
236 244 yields 207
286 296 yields 222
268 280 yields 223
